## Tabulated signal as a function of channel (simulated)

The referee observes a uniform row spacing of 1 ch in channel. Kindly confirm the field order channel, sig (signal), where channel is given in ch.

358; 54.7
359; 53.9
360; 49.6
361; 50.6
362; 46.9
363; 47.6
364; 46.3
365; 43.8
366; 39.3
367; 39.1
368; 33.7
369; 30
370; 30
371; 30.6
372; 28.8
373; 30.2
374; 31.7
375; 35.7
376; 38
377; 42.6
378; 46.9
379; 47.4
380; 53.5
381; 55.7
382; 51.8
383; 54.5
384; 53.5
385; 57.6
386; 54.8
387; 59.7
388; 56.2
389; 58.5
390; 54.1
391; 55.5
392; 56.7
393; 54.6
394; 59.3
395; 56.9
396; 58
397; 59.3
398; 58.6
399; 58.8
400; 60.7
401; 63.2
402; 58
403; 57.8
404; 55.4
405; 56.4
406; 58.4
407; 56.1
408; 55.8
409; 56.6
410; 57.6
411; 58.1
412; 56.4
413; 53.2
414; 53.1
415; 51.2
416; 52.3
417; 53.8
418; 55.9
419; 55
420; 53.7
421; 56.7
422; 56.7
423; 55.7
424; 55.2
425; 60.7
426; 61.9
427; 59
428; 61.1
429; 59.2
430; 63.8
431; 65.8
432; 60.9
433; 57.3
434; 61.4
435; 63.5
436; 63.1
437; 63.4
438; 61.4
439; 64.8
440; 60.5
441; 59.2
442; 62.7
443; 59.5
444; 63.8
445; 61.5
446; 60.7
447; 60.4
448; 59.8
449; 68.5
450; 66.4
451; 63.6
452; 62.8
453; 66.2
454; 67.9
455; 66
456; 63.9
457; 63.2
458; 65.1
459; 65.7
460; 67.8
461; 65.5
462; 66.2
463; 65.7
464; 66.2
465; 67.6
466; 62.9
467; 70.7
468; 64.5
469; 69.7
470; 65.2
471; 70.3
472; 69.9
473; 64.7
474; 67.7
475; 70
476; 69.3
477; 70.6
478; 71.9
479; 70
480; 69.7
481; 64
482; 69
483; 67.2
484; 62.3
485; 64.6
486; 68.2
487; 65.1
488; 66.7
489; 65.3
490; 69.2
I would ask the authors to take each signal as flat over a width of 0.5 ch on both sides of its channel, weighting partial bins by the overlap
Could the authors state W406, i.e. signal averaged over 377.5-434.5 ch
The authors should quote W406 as 56.8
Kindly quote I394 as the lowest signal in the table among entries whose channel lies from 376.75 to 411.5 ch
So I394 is 42.6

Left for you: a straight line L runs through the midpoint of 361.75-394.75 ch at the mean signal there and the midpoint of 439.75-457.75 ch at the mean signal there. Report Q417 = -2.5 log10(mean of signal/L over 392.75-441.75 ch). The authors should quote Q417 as -0.053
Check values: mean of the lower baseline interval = 46.3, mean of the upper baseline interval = 63.2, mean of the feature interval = 58.3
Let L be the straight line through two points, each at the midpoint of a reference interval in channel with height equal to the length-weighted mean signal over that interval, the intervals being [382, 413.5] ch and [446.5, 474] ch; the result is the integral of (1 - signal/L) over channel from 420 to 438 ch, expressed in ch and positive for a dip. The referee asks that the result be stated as 0.4 ch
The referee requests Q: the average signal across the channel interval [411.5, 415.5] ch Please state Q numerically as 53.5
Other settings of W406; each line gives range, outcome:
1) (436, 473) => 64.7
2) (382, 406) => 57.2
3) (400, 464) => 60.4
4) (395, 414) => 57.5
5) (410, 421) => 54.5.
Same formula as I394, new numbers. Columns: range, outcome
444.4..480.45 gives 59.8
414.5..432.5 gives 51.2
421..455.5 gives 55.2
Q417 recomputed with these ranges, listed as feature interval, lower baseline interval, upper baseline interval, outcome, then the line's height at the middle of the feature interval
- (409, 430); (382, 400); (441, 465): 0.070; 60.2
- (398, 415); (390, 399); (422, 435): 0.022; 58.3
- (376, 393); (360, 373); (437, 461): -0.197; 44.3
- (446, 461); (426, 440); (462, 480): 0.008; 65.2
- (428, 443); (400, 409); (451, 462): 0.008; 62.3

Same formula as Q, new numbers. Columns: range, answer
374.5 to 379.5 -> 42.1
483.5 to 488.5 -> 65.4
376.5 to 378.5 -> 44.8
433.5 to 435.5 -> 62.5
